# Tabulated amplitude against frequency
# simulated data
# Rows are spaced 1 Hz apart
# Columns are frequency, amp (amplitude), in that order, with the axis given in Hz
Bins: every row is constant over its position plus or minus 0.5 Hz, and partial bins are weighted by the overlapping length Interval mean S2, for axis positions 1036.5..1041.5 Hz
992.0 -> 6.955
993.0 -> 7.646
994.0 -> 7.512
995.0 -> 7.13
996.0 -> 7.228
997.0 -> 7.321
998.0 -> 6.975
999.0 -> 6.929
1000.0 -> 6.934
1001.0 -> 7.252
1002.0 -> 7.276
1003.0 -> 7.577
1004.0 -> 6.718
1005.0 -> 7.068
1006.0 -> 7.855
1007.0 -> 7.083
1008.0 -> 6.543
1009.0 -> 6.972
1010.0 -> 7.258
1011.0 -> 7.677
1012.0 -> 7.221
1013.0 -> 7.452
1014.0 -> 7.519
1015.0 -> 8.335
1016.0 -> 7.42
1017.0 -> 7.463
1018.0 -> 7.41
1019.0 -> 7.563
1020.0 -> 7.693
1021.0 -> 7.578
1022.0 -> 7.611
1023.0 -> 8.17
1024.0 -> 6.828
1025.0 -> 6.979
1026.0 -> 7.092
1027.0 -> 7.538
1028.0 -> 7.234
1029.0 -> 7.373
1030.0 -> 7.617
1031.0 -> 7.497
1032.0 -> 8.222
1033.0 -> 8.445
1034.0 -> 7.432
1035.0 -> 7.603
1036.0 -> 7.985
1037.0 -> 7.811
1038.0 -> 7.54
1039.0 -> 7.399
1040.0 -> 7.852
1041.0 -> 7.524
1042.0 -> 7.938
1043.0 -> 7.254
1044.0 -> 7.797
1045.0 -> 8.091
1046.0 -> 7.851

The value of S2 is 7.63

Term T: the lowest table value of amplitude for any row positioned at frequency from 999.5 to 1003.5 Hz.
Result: 6.934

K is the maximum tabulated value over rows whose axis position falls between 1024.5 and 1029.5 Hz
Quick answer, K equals 7.538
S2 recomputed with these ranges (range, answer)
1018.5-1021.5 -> 7.61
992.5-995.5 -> 7.43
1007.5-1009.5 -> 6.76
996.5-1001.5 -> 7.08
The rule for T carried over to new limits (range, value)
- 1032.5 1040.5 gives 7.399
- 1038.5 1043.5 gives 7.254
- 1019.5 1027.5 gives 6.828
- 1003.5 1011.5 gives 6.543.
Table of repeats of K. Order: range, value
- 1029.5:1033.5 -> 8.445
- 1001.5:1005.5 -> 7.577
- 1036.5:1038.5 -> 7.811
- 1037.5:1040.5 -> 7.852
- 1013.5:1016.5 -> 8.335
